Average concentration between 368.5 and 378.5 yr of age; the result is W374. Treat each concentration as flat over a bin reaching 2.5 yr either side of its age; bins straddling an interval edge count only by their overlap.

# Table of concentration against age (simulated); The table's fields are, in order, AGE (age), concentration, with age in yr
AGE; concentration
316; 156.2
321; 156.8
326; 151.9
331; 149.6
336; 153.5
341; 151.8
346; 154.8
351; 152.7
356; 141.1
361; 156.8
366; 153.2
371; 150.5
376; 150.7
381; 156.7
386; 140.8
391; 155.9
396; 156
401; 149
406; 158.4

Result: 151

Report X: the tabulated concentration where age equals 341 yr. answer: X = 151.8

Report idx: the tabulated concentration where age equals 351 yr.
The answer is 152.7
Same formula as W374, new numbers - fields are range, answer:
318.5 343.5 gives 153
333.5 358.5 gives 151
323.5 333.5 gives 151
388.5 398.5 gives 156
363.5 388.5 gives 150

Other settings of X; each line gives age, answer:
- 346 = 154.8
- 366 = 153.2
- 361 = 156.8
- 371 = 150.5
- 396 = 156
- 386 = 140.8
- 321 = 156.8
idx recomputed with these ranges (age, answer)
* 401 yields 149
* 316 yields 156.2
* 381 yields 156.7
